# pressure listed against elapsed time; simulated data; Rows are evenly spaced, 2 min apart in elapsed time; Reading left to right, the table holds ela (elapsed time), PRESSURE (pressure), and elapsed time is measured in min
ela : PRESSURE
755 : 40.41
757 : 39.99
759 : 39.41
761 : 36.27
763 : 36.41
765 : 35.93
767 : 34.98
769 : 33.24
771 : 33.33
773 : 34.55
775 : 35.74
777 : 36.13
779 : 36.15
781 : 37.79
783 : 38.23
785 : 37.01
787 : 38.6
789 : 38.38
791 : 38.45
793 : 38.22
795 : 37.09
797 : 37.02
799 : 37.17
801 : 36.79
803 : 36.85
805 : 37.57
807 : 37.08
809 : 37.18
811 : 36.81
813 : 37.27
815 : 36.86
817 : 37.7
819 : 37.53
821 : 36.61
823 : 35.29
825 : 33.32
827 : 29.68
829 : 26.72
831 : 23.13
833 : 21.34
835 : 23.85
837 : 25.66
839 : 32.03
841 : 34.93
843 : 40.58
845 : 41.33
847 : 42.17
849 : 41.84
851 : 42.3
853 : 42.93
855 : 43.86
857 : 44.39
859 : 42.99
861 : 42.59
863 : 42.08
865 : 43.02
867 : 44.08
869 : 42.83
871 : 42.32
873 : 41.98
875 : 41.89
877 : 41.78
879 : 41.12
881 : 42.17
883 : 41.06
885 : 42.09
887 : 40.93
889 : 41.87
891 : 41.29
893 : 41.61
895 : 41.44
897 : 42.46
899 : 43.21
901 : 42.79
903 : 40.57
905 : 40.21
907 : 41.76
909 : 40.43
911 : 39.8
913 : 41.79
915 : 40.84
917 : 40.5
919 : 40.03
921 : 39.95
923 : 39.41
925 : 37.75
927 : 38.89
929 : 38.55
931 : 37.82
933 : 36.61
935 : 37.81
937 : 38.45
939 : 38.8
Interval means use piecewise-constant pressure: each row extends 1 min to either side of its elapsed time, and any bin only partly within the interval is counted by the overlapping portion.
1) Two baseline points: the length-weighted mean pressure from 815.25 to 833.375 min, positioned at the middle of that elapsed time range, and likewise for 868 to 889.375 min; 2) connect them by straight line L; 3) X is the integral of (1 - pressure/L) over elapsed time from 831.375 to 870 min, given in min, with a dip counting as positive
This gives -1.6 min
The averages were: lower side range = 31.8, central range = 38.4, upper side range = 41.8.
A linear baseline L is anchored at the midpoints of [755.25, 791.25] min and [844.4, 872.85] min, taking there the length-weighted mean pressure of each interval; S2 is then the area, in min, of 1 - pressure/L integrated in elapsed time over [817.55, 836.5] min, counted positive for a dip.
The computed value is 5.0 min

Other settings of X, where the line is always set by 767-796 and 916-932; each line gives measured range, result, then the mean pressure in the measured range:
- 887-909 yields -1.7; 41.6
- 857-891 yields -3.6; 42.2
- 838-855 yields -1.0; 40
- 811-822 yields 0.0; 37.2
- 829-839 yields 3.4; 24.7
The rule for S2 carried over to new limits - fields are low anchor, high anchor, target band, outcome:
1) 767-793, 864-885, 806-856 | 5.65 min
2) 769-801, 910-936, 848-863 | -1.93 min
